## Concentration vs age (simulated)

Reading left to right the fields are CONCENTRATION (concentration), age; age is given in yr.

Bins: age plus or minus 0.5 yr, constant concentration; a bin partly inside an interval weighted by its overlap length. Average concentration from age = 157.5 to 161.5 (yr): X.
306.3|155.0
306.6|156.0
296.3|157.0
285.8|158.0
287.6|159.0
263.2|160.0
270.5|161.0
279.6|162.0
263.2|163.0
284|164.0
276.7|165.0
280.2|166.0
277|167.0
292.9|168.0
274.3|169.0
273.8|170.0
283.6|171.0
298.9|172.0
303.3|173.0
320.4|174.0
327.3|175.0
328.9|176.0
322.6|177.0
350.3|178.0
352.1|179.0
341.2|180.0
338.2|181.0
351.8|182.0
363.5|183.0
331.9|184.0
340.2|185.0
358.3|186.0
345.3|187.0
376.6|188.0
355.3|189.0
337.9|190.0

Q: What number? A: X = 277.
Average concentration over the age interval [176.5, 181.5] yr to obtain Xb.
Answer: 341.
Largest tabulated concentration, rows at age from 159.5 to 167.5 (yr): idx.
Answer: 284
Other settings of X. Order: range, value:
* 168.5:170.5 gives 274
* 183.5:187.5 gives 344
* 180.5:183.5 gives 351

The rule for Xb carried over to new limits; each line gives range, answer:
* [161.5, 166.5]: 277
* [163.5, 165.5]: 280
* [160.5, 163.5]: 271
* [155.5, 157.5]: 301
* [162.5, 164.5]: 274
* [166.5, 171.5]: 280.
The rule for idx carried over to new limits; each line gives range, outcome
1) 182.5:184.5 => 363.5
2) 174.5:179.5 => 352.1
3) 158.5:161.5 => 287.6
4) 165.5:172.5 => 298.9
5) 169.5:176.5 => 328.9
